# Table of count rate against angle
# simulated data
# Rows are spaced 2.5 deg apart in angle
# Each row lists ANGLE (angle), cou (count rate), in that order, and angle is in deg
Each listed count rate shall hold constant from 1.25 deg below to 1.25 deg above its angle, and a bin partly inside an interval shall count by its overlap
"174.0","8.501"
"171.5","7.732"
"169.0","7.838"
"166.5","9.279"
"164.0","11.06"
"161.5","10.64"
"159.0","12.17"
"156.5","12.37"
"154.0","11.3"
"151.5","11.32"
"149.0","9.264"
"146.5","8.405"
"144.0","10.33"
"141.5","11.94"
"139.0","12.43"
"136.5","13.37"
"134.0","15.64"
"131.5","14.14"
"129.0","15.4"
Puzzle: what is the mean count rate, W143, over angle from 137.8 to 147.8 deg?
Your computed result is 10.8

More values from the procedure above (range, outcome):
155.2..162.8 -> 11.7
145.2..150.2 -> 8.85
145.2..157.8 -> 10.5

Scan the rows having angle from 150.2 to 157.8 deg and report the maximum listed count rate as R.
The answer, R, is 12.37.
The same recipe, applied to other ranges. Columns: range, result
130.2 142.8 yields 15.64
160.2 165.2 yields 11.06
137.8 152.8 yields 12.43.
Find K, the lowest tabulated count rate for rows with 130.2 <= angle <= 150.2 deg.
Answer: 8.405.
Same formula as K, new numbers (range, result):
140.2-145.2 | 10.33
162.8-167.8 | 9.279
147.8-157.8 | 9.264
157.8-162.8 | 10.64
